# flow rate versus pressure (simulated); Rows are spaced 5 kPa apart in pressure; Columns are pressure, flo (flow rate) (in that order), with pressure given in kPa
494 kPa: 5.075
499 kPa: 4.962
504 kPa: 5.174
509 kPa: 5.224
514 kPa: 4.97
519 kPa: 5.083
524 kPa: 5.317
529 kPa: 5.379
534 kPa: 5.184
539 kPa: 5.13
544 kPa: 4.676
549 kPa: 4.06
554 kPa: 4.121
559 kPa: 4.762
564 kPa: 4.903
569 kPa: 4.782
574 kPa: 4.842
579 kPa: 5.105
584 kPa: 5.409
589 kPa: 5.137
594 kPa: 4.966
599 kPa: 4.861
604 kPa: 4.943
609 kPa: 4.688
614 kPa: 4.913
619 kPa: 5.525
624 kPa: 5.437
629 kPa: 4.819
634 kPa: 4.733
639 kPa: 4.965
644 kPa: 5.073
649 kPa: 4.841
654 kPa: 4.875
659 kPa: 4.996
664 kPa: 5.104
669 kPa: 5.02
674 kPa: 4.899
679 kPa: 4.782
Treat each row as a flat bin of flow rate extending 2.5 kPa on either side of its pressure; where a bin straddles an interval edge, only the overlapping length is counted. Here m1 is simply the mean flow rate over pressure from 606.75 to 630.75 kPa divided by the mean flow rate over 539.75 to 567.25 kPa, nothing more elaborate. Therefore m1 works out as 1.1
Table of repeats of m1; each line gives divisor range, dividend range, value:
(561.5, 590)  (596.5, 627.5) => 1.01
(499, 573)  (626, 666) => 1.00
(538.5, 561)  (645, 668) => 1.11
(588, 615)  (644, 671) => 1.01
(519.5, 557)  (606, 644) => 1.03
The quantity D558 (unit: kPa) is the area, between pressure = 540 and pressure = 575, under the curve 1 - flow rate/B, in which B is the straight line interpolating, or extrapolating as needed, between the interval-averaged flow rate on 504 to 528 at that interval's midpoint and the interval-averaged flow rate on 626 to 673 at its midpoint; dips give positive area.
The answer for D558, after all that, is 3.4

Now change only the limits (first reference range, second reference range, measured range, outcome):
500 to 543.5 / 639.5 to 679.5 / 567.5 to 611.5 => 0.7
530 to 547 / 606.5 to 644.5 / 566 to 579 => 0.4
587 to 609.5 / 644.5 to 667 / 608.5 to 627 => -0.9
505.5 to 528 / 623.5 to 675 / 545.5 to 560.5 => 2.4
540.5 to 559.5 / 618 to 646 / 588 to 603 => -0.6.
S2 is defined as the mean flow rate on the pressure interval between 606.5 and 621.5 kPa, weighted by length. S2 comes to 5.04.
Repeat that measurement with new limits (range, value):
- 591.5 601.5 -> 4.91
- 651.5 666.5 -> 4.99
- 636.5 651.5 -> 4.96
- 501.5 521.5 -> 5.11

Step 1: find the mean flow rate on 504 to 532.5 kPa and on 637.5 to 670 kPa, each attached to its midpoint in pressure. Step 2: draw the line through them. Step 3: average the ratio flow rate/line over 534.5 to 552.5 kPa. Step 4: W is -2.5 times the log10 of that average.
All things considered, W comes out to 0.11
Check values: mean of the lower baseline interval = 5.19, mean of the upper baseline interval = 4.98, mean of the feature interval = 4.66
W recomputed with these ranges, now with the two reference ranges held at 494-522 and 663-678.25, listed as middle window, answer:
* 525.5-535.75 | -0.05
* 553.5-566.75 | 0.08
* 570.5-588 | -0.01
